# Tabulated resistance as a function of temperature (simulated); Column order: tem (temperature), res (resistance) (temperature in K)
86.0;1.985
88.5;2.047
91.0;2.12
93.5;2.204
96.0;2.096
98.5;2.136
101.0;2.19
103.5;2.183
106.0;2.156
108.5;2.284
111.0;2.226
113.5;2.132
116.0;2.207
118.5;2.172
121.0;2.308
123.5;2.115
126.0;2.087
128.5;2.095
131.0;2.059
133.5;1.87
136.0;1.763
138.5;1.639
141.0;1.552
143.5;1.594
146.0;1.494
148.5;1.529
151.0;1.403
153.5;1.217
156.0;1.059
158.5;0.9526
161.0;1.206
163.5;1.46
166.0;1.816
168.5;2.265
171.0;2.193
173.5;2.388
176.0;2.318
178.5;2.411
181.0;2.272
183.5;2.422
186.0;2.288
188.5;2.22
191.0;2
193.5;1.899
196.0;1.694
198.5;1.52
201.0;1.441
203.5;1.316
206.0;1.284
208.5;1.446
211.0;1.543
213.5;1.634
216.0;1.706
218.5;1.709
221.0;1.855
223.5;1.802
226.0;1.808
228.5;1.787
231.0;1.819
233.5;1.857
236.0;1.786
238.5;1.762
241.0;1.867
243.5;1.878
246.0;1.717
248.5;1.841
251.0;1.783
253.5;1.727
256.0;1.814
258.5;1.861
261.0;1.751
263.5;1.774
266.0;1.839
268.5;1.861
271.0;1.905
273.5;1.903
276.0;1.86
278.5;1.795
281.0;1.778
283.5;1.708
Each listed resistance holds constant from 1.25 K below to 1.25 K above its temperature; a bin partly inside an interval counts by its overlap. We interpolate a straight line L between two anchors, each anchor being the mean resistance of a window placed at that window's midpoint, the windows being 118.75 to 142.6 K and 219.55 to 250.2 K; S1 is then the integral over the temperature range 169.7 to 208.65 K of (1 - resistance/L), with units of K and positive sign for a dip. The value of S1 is -1.7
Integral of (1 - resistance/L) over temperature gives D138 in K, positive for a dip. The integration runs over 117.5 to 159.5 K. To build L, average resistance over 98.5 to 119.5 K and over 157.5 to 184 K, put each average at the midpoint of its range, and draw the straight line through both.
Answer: 7.86 K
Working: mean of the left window 2.19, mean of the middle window 1.7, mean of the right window 1.97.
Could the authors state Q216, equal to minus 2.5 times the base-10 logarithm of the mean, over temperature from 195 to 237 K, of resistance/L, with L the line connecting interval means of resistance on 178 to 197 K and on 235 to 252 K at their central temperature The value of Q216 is 0.191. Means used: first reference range 2.15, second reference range 1.81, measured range 1.65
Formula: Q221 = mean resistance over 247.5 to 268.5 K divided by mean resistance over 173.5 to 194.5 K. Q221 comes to 0.80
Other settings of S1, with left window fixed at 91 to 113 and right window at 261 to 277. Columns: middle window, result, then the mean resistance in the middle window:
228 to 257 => 1.49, 1.8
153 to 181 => 3.49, 1.79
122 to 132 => 0.16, 2.1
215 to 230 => 1.24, 1.78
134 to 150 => 3.77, 1.61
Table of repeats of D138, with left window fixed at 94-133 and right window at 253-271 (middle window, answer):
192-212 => 4.41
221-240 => 0.80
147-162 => 6.04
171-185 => -2.35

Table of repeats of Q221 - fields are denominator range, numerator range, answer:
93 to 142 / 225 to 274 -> 0.88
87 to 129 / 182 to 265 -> 0.82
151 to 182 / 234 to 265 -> 1.01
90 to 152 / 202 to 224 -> 0.80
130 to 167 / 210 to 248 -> 1.18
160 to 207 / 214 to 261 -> 0.93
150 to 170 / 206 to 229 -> 1.17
